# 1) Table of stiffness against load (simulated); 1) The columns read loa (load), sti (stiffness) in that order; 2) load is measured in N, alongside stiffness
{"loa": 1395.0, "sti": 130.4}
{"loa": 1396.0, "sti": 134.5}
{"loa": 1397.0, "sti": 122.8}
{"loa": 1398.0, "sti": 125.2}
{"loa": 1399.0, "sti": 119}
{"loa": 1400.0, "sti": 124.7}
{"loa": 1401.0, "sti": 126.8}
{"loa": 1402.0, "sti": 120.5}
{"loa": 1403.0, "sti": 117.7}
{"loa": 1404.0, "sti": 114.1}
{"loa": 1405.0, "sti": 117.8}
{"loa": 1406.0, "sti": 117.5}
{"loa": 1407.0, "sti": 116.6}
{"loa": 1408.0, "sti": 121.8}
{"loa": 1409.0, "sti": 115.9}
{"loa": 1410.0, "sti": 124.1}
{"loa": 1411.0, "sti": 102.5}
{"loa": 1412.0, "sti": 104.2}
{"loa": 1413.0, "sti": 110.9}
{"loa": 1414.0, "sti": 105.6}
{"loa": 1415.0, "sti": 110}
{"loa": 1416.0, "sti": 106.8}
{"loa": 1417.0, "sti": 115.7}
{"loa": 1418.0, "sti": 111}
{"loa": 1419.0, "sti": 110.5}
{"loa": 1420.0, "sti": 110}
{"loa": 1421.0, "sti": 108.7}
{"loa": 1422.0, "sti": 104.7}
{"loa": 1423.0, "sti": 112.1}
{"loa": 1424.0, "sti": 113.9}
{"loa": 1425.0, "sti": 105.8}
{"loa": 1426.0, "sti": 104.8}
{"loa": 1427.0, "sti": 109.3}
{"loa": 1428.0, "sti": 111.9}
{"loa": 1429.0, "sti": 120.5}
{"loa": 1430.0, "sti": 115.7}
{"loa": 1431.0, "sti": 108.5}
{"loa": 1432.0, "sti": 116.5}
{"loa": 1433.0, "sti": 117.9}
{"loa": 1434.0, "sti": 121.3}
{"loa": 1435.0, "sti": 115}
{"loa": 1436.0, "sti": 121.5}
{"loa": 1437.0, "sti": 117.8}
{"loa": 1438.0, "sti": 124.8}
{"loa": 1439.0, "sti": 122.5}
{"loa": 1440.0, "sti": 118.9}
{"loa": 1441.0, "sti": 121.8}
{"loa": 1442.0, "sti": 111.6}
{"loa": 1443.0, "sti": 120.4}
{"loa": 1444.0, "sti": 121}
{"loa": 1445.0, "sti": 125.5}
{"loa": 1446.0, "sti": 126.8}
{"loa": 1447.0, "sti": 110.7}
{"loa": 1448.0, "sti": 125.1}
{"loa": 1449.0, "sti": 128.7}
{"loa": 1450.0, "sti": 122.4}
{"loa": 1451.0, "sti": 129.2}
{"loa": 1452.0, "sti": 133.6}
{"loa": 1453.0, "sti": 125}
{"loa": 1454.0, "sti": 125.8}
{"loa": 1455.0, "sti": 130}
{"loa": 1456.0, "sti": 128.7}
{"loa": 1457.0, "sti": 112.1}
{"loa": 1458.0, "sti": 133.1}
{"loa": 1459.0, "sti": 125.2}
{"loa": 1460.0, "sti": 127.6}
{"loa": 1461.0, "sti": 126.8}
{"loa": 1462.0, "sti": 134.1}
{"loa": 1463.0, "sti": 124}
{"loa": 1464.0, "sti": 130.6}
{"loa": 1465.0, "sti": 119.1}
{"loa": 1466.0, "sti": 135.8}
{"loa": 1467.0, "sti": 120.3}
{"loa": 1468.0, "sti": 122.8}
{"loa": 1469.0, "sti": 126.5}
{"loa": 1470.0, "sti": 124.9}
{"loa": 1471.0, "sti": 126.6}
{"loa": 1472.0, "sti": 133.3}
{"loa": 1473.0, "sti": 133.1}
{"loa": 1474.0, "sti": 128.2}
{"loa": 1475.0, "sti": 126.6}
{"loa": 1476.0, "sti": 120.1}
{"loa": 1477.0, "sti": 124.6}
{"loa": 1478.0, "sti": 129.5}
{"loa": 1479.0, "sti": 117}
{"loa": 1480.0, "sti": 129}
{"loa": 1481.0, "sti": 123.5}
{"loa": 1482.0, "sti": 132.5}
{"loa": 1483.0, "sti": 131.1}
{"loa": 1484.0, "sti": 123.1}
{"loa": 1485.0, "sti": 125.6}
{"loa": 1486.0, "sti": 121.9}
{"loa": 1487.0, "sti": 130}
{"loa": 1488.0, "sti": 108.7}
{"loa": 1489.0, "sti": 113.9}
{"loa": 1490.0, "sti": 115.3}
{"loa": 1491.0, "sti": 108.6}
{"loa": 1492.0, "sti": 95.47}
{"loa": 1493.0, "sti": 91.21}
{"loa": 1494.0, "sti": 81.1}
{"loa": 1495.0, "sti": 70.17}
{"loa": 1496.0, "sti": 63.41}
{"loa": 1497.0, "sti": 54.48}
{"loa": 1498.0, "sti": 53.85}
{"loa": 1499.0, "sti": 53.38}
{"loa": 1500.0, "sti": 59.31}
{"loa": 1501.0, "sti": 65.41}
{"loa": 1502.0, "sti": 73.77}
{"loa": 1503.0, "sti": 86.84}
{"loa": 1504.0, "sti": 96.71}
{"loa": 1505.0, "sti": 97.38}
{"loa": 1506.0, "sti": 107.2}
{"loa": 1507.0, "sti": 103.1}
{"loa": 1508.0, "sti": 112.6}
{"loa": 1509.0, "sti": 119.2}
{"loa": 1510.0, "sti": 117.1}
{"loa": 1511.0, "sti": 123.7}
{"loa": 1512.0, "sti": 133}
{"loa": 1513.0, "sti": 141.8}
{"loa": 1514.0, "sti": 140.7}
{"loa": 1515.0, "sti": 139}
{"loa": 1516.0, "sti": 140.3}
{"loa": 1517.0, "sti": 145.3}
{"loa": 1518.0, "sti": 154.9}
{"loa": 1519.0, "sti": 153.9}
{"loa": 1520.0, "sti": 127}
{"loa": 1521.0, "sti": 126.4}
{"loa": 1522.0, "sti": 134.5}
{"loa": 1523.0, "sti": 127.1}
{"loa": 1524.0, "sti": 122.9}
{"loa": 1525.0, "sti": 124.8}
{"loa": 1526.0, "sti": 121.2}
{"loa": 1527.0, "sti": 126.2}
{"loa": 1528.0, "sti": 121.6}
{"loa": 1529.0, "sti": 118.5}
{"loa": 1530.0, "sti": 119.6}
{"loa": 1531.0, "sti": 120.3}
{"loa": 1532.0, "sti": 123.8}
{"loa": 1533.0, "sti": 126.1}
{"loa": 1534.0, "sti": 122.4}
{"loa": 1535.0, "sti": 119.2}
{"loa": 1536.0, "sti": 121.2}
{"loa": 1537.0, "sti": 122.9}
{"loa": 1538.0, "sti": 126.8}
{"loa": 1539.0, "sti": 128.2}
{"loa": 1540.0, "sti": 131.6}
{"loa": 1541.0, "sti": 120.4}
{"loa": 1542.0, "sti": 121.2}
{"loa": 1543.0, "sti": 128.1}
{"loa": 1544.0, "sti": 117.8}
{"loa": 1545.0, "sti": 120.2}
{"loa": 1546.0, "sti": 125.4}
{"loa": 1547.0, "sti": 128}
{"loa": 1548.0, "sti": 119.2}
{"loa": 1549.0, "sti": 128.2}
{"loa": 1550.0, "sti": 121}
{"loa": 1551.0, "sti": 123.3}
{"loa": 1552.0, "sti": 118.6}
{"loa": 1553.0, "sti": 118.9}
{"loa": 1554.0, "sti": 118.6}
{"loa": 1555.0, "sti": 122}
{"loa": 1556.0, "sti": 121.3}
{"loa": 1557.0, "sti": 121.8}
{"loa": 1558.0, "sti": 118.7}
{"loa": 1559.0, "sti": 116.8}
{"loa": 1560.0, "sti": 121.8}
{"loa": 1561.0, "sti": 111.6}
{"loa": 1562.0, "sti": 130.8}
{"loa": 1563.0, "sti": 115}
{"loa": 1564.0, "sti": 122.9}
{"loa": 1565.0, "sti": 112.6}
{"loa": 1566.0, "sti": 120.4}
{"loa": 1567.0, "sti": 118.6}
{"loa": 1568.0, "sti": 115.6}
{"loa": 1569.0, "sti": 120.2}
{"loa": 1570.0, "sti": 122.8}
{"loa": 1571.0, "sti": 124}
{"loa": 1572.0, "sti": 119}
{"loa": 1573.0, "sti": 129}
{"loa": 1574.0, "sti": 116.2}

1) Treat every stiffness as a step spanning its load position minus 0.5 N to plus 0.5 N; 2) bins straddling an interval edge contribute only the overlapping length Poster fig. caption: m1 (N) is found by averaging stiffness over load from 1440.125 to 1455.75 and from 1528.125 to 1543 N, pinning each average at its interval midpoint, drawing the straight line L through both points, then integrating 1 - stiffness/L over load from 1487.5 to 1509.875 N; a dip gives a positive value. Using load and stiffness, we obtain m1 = 6.4 N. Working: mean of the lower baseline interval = 124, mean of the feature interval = 88.3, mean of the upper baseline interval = 123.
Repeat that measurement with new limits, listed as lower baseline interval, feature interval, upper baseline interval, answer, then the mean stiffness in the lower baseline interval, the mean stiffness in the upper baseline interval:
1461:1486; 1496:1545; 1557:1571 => 2.8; 127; 119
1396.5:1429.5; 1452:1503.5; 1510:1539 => 4.2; 114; 129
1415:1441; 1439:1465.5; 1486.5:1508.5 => -5.0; 114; 88.3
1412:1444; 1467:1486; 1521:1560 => -1.4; 114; 123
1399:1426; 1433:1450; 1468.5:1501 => -1.5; 113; 108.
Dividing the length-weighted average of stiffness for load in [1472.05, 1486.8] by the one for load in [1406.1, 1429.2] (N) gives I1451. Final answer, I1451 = 1.14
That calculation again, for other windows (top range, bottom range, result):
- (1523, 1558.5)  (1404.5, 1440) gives 1.08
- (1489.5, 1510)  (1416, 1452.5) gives 0.74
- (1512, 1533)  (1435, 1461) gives 1.06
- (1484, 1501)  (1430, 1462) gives 0.74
